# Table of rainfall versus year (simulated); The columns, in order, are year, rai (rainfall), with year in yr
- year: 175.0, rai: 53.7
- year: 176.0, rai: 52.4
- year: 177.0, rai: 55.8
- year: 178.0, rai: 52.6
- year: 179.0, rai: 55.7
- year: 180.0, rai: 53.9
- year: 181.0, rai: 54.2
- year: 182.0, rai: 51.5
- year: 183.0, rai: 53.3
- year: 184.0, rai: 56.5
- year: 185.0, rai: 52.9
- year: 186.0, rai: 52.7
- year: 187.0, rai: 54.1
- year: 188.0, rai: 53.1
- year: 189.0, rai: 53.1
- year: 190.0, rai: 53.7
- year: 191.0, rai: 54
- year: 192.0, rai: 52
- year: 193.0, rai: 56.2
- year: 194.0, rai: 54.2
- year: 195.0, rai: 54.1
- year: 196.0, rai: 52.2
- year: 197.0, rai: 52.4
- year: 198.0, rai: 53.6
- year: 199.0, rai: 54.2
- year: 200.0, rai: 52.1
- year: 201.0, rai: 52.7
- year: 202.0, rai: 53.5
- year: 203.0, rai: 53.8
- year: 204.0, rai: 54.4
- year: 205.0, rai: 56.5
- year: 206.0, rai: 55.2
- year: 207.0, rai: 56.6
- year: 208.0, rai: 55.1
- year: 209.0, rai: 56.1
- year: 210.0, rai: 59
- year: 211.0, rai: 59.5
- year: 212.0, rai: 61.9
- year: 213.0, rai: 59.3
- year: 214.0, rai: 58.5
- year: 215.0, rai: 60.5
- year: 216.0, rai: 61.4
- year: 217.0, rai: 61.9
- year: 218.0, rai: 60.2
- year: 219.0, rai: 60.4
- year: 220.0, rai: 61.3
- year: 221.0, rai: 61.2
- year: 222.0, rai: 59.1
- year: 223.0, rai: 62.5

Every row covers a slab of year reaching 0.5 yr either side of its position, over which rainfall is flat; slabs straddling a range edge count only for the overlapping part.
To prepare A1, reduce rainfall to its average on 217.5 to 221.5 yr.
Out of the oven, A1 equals 60.8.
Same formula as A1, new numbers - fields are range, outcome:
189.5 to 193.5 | 54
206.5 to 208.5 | 55.9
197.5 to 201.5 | 53.1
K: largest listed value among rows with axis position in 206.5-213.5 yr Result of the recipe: 61.9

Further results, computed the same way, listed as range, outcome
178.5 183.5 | 55.7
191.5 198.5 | 56.2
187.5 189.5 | 53.1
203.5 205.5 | 56.5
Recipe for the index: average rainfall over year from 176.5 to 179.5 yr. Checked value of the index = 54.7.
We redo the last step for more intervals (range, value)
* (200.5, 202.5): 53.1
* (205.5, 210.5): 56.4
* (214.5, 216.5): 61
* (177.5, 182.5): 53.6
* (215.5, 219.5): 61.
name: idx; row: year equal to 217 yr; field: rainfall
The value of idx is 61.9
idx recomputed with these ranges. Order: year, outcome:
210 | 59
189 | 53.1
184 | 56.5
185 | 52.9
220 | 61.3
